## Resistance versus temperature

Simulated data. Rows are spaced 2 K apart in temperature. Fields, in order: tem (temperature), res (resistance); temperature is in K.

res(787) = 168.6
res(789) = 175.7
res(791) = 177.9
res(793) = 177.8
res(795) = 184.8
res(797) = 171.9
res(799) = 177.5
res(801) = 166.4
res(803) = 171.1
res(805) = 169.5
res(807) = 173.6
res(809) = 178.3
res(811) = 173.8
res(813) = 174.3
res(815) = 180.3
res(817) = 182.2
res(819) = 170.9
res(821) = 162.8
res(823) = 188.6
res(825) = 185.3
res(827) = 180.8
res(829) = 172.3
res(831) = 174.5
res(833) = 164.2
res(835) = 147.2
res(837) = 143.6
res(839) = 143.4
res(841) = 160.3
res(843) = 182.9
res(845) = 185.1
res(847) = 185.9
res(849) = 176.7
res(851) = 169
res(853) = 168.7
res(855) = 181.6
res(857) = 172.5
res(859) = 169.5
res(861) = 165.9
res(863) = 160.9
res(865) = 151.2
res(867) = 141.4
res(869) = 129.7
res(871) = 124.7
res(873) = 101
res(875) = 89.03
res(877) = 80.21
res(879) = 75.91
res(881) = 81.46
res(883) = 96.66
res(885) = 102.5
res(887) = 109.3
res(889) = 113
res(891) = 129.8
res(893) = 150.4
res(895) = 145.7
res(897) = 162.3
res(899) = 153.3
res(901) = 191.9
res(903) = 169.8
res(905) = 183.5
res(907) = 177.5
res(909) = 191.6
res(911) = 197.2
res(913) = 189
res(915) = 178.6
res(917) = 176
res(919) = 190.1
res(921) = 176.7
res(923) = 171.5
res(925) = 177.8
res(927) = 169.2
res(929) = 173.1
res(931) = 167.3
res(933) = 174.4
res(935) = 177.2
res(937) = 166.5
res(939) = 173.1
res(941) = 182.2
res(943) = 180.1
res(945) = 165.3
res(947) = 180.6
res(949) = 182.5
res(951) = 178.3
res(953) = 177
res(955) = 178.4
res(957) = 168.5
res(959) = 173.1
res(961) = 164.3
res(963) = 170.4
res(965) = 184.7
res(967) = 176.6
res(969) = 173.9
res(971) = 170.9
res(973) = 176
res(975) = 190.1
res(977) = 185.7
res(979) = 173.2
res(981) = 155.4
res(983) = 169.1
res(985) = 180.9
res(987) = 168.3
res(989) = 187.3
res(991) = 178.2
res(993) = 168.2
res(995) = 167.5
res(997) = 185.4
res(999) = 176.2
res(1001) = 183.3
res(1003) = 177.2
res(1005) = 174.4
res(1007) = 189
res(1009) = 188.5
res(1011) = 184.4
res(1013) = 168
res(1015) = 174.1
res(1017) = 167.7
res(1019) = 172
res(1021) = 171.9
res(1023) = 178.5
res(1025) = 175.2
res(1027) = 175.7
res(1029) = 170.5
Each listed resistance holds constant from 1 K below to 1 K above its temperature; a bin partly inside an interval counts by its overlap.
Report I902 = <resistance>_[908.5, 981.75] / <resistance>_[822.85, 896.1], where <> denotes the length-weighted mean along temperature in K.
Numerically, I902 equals 1.21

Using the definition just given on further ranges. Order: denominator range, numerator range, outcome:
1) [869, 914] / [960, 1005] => 1.28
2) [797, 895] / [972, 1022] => 1.15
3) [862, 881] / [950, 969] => 1.51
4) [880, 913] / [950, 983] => 1.18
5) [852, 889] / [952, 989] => 1.37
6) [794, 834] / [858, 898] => 0.71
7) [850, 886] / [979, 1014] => 1.34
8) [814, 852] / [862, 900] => 0.71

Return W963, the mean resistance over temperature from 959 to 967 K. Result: 174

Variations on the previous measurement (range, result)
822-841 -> 166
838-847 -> 170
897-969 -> 177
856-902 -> 130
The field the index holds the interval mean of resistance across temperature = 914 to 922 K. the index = 180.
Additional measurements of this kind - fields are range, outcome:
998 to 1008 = 180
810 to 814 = 174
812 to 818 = 179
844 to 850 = 183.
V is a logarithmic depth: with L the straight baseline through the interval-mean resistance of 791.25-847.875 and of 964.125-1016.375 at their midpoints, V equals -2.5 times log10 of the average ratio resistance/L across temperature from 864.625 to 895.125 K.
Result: 0.48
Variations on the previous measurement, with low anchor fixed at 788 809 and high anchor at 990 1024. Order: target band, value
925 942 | 0.018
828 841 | 0.113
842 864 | 0.005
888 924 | 0.041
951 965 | 0.018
